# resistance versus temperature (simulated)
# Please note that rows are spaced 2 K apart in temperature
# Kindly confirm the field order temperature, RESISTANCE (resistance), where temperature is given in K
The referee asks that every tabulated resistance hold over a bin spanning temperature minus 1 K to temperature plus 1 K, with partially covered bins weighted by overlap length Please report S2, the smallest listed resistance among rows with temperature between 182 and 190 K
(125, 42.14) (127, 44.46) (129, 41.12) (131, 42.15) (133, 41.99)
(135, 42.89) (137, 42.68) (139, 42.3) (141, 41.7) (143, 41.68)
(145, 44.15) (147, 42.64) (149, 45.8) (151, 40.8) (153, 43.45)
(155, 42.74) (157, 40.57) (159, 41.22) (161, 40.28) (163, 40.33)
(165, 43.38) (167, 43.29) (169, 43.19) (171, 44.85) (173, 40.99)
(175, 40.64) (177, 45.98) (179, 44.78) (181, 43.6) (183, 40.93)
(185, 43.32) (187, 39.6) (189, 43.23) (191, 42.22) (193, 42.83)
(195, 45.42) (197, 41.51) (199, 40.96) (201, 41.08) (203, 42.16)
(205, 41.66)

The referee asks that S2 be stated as 39.6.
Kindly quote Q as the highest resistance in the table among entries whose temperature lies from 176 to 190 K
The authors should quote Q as 45.98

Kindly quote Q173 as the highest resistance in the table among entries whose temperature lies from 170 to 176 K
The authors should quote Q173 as 44.85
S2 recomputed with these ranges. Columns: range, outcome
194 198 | 41.51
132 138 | 41.99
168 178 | 40.64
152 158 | 40.57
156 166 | 40.28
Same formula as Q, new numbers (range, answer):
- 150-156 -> 43.45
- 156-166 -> 43.38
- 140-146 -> 44.15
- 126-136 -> 44.46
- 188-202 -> 45.42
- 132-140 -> 42.89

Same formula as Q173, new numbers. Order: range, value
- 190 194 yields 42.83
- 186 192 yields 43.23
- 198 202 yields 41.08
